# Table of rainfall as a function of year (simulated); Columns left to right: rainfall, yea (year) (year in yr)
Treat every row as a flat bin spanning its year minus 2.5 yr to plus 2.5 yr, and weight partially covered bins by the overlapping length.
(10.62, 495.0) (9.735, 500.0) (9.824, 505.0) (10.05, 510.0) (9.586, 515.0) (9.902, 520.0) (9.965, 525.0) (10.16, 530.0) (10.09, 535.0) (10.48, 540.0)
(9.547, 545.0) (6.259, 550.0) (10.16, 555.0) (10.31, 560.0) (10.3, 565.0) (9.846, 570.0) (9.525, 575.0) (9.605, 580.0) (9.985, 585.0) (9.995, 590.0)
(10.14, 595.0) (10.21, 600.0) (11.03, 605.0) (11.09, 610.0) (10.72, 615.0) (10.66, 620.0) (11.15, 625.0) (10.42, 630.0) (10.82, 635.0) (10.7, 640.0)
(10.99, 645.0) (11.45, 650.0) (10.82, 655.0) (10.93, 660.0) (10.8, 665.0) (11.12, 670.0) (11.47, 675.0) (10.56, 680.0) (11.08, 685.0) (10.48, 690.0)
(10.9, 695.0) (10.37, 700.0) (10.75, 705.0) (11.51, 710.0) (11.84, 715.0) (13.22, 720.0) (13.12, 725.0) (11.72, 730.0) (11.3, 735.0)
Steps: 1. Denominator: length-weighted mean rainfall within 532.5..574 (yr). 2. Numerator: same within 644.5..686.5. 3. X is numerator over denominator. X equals 1.15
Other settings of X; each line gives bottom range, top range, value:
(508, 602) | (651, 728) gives 1.15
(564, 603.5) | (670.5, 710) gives 1.09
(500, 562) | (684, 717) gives 1.13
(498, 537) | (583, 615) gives 1.05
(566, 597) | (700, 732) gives 1.21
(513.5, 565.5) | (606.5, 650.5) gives 1.12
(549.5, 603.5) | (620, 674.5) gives 1.11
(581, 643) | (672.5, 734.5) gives 1.08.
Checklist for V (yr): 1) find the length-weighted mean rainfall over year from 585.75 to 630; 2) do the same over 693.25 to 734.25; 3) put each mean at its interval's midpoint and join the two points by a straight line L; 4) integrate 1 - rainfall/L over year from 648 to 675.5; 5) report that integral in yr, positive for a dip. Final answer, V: 0.2 yr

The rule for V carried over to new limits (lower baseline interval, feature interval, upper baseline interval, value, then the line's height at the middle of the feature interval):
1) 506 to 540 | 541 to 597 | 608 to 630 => 4.2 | 10.4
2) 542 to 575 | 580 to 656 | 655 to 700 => -3.6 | 10.2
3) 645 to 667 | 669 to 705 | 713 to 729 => 2.9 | 11.8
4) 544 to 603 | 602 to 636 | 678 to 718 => -2.3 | 10.1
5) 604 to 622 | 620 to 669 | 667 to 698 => 0.0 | 10.9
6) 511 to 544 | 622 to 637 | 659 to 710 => -0.3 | 10.6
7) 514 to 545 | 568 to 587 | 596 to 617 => 1.3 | 10.5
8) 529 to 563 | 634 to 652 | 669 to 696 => -0.8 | 10.5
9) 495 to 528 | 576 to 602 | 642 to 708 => 1.1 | 10.4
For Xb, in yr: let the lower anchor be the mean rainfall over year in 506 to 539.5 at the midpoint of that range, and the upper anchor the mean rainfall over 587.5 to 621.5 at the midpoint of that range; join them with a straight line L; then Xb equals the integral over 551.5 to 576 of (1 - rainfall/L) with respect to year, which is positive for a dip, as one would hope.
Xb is 0.9 yr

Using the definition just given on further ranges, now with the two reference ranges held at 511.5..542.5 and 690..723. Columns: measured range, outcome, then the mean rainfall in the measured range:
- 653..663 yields 0.1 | 10.9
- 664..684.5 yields 0.2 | 11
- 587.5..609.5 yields 0.3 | 10.4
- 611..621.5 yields 0.0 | 10.8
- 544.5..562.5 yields 2.1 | 9.02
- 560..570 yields 0.1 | 10.2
